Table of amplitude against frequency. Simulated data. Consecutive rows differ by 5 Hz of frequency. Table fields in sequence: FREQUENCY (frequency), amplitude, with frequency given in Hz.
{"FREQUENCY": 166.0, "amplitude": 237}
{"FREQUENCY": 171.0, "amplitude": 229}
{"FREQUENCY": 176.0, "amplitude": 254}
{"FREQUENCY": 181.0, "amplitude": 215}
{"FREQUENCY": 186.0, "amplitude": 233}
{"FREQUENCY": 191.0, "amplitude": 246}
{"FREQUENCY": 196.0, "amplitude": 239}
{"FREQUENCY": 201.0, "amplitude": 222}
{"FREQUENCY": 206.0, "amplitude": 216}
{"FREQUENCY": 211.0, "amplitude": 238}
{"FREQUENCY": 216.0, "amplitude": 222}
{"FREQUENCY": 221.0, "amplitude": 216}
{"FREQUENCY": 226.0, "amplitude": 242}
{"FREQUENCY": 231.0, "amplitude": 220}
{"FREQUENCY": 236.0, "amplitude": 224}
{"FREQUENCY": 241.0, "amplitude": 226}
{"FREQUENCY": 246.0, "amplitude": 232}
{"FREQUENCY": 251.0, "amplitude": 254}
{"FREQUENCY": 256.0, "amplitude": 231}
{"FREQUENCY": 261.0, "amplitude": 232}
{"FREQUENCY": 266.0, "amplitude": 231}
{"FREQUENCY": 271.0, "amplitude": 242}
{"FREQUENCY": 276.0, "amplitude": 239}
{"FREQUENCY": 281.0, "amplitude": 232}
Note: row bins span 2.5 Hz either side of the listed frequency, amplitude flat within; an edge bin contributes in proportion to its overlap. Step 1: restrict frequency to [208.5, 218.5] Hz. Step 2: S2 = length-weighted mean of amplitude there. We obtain 230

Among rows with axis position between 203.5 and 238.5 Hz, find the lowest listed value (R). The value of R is 216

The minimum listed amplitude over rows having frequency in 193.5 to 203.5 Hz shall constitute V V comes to 222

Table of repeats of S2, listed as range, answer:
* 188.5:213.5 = 232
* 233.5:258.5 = 233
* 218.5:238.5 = 226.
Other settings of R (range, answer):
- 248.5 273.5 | 231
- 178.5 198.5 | 215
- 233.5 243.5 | 224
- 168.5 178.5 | 229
